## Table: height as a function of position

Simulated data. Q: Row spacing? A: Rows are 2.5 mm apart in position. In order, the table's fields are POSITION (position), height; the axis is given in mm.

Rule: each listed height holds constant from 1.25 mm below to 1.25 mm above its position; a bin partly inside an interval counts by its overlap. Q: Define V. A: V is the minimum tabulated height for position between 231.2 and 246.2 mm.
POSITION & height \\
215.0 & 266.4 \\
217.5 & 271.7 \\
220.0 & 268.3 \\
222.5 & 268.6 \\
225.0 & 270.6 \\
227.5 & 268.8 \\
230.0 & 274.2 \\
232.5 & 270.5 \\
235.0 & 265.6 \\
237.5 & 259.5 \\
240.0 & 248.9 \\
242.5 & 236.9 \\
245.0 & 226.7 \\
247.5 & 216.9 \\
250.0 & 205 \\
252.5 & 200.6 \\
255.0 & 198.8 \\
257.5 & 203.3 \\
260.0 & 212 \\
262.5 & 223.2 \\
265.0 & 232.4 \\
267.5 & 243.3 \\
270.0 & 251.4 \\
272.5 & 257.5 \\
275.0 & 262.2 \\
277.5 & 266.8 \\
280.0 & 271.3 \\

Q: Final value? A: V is 226.7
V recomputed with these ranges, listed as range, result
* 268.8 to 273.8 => 251.4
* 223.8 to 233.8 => 268.8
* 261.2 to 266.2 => 223.2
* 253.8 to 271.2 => 198.8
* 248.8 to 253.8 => 200.6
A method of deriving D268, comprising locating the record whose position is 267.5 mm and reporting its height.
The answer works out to 243.3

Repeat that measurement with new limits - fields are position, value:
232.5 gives 270.5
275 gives 262.2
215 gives 266.4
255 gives 198.8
